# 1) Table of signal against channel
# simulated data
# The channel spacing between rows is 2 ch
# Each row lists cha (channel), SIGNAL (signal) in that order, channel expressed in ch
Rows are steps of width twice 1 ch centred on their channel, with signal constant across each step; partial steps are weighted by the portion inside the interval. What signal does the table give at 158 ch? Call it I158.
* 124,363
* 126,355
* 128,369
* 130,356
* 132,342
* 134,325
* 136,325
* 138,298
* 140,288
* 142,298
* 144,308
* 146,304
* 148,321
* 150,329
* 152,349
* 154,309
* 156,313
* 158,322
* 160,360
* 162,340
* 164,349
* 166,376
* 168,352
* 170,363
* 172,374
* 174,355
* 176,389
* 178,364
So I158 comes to 322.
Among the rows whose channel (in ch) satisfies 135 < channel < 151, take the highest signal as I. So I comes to 329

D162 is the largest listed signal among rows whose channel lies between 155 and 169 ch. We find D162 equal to 376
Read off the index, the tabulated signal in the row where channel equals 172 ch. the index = 374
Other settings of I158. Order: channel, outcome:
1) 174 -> 355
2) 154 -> 309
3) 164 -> 349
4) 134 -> 325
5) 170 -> 363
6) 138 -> 298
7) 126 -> 355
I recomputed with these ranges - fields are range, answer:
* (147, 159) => 349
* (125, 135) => 369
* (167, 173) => 374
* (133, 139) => 325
